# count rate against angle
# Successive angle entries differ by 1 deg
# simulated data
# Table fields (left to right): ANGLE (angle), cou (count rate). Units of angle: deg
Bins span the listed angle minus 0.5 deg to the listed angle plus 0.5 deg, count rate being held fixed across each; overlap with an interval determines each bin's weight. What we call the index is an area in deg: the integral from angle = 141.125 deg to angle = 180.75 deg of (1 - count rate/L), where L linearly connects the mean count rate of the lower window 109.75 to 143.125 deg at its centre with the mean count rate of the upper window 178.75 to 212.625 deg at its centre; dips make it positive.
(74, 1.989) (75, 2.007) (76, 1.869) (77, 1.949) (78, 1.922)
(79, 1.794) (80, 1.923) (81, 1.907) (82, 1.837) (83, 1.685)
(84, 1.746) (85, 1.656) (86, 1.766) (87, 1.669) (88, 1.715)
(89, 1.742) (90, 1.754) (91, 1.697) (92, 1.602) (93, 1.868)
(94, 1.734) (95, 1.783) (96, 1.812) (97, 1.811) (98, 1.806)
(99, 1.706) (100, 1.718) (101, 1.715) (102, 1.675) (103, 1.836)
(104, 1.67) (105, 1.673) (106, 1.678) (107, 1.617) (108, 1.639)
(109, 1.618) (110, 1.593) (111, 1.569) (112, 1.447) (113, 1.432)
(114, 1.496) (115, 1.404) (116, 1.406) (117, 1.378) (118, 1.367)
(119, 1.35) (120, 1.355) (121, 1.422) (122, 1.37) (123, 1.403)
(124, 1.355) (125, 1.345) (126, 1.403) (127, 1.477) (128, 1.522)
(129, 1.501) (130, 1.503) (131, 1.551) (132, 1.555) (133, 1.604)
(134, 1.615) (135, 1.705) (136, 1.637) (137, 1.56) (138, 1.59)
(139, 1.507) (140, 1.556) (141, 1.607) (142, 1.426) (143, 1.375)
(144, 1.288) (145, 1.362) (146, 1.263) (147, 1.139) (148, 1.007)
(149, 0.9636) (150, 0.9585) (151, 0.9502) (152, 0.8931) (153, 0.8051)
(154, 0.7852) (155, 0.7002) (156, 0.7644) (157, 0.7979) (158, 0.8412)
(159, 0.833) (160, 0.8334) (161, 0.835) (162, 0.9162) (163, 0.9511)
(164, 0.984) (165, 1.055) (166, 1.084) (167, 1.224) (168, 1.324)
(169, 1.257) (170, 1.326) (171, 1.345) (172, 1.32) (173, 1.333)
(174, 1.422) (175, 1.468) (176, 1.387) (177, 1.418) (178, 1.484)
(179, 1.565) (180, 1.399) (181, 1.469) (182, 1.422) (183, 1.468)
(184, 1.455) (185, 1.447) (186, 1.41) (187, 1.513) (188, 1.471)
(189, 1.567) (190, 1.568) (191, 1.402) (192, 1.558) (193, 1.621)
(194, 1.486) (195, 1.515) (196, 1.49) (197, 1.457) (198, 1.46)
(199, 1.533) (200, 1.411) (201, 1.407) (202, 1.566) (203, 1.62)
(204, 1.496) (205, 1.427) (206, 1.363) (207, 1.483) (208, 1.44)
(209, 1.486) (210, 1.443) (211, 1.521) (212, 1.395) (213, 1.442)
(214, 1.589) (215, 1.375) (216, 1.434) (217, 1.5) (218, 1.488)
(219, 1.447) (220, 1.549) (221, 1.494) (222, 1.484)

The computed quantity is 9.20 deg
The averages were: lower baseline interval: 1.48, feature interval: 1.14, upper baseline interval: 1.48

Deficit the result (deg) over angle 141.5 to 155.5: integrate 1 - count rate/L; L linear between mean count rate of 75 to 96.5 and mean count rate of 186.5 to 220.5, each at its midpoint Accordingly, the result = 4.8 deg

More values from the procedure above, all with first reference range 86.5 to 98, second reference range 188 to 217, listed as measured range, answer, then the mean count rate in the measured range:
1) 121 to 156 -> 6.7 deg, 1.33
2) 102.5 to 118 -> 1.3 deg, 1.56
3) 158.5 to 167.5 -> 3.5 deg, 0.968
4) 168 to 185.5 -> 1.5 deg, 1.41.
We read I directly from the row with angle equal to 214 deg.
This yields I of 1.589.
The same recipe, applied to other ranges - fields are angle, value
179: 1.565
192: 1.558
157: 0.7979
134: 1.615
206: 1.363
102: 1.675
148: 1.007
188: 1.471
